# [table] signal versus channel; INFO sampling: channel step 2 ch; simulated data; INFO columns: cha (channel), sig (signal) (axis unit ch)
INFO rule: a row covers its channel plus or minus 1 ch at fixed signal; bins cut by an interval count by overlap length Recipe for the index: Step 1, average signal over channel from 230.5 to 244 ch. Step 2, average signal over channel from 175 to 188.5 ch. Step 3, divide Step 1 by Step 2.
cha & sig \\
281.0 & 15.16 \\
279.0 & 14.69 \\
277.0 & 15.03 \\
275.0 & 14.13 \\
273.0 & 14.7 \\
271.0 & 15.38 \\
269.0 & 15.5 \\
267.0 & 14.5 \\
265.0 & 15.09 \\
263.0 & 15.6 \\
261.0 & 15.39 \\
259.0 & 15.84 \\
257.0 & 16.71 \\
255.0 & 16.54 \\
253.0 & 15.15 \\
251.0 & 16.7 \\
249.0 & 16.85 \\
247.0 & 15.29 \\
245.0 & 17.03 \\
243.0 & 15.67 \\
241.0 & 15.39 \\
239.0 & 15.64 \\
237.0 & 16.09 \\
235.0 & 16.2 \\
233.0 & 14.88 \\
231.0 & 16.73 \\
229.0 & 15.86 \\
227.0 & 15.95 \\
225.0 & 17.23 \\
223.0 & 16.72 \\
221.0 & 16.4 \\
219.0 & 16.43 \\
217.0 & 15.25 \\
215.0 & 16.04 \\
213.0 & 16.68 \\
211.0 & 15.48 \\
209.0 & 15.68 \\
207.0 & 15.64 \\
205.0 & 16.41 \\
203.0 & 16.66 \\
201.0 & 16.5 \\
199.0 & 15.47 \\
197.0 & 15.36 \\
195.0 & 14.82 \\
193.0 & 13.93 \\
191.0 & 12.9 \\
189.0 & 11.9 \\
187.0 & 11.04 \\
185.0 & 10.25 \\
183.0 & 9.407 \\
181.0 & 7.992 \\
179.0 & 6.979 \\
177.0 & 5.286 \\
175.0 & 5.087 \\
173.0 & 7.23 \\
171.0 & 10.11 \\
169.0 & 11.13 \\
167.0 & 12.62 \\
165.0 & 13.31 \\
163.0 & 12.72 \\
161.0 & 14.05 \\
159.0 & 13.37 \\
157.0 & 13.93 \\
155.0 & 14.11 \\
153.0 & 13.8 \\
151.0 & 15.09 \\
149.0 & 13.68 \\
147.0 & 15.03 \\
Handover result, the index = 1.9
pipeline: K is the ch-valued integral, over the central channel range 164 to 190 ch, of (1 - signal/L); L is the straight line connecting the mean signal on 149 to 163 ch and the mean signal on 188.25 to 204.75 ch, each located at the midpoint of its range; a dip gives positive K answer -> 9.0 ch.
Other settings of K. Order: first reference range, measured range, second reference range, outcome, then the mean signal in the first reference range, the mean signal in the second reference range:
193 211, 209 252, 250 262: -0.6 ch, 15.7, 16.1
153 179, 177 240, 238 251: -2.8 ch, 11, 16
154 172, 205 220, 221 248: -0.9 ch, 12.8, 16.1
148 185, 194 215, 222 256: -3.3 ch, 11.1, 16.1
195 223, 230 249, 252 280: -0.4 ch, 16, 15.3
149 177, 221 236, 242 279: -2.0 ch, 11.9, 15.6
